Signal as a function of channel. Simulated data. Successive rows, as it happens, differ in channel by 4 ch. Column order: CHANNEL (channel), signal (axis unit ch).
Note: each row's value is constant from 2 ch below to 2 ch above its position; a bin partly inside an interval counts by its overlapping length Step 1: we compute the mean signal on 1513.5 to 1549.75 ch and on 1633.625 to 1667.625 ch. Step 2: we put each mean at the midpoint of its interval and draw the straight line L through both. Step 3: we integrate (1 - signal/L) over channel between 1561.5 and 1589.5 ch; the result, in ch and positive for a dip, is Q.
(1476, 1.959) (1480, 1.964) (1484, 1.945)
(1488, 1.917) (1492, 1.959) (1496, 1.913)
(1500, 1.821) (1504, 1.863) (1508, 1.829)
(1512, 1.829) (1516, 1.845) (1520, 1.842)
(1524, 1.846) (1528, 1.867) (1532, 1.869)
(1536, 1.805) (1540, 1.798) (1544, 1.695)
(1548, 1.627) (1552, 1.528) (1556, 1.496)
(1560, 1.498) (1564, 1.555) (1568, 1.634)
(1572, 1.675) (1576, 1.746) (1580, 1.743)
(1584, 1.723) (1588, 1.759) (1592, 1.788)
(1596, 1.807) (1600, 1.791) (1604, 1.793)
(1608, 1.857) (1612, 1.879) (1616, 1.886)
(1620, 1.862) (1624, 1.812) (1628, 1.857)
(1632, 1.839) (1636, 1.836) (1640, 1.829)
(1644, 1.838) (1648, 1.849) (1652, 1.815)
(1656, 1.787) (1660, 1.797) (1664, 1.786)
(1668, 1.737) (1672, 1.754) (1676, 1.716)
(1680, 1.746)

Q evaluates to 1.9 ch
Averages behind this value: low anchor 1.8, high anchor 1.81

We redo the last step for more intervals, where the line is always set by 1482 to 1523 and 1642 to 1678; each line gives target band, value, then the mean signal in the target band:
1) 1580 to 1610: 0.6 ch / 1.79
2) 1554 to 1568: 2.3 ch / 1.53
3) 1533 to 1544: 0.4 ch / 1.79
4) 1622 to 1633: -0.2 ch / 1.84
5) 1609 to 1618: -0.3 ch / 1.88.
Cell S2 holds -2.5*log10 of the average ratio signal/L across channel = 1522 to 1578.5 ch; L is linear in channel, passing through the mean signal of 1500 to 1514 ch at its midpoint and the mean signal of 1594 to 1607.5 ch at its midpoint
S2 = 0.08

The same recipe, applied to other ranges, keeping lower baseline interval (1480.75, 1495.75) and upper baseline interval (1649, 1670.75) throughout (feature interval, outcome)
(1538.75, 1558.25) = 0.165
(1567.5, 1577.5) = 0.107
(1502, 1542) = 0.040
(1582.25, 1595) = 0.053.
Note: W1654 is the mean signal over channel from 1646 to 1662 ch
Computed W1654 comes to 1.81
